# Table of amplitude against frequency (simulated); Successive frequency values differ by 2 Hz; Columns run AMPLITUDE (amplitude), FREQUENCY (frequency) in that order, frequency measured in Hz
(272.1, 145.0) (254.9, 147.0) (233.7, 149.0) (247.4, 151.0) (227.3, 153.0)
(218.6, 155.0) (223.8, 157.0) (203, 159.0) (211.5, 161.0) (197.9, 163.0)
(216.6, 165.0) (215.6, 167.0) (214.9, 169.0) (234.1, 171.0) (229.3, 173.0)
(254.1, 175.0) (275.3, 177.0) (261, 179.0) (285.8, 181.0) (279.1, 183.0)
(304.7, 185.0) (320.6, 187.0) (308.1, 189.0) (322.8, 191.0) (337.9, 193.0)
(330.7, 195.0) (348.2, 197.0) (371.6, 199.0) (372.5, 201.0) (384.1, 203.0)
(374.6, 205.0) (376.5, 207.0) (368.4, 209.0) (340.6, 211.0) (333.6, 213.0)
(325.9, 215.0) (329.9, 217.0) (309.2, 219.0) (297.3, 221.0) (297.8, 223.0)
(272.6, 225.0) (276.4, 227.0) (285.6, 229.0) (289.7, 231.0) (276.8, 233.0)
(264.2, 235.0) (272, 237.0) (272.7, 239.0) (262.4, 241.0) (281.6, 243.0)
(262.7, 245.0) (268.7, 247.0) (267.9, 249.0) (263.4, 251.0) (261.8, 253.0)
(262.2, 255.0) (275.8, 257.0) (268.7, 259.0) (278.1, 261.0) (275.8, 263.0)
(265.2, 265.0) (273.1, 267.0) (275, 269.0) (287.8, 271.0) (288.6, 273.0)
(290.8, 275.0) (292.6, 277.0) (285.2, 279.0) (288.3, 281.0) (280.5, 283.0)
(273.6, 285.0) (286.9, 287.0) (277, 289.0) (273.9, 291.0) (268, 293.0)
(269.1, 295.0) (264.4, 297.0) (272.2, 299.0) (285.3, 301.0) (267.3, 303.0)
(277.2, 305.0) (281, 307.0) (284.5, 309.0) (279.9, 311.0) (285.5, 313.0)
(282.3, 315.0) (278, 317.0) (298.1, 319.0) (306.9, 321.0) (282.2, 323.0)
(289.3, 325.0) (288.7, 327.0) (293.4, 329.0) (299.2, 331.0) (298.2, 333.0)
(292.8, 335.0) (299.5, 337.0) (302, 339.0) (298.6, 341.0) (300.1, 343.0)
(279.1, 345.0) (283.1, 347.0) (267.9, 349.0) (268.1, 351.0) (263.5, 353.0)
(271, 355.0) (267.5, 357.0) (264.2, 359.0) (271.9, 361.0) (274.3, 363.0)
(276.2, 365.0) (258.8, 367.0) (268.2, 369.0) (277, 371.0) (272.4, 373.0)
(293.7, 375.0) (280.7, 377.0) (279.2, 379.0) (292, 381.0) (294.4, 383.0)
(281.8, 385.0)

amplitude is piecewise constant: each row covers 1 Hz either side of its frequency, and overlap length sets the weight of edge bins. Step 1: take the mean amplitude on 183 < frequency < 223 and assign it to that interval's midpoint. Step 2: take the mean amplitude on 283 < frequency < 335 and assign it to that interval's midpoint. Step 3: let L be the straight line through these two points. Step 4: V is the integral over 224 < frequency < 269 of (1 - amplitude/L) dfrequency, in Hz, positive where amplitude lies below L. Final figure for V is 6.1 Hz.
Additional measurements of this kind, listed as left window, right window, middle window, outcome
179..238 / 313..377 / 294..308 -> 0.97 Hz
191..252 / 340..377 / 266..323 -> 2.08 Hz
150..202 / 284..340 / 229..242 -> 0.10 Hz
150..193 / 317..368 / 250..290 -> -1.06 Hz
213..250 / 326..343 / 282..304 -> 1.34 Hz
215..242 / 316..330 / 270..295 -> 0.59 Hz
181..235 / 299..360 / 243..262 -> 2.47 Hz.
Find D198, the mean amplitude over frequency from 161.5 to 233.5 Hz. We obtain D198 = 300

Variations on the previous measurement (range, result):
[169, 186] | 262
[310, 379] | 283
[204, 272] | 291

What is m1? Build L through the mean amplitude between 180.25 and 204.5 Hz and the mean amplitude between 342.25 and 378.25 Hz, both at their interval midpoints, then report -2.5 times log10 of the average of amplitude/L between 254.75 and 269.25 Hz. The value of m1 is 0.13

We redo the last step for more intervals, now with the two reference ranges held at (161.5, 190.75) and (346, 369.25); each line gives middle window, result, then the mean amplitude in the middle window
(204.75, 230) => -0.23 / 321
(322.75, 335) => -0.10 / 293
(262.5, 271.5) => -0.04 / 275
